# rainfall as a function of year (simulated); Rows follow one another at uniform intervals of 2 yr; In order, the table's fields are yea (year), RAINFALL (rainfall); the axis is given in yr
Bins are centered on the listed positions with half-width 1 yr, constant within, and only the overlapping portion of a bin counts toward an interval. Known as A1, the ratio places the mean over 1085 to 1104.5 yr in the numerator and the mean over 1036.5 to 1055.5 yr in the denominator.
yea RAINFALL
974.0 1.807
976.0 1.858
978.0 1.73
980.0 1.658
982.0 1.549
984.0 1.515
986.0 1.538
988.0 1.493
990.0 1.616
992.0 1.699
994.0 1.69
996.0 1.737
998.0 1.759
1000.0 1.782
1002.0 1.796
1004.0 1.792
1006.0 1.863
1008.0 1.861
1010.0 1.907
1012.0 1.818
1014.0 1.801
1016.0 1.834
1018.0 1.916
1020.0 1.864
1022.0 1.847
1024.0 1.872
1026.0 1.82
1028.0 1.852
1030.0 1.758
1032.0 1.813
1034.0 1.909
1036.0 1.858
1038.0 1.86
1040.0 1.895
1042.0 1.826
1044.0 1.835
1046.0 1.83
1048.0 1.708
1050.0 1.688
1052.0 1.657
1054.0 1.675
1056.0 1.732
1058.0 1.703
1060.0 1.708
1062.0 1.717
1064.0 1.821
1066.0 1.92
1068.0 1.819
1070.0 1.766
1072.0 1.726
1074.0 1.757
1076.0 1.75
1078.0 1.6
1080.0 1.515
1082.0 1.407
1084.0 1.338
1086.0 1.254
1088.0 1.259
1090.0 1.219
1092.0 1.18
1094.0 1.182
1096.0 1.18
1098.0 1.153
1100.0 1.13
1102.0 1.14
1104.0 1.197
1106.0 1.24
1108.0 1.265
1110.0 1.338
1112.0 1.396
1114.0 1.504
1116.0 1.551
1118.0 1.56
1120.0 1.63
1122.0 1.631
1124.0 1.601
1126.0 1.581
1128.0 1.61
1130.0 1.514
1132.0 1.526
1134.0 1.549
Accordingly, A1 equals 0.67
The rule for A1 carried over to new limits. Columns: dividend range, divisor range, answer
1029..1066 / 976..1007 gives 1.06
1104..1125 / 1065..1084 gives 0.87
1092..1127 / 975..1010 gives 0.80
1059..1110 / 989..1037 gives 0.80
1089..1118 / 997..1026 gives 0.69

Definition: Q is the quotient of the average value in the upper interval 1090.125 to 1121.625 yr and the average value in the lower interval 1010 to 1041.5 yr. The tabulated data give 0.7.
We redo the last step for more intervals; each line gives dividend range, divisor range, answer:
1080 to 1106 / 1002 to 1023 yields 0.67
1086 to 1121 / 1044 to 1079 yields 0.75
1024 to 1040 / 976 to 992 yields 1.15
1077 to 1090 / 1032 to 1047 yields 0.74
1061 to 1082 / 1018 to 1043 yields 0.93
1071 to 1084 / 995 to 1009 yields 0.89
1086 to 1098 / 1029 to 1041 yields 0.65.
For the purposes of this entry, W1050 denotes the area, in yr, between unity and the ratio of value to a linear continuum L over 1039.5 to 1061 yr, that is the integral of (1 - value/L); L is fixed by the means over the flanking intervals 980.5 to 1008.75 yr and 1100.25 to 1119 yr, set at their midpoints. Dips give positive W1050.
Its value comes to -3.2 yr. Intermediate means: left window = 1.69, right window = 1.35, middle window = 1.75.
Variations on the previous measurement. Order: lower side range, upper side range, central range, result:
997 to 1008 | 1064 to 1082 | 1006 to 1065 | -1.4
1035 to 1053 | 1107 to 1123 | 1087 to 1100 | 3.2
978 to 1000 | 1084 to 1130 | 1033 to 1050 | -3.6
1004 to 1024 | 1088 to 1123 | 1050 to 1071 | -2.2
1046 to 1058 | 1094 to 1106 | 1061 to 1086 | -3.3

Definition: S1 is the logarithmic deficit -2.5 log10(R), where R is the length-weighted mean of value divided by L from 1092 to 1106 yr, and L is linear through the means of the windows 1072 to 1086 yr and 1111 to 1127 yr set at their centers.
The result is 0.31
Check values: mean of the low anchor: 1.55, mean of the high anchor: 1.56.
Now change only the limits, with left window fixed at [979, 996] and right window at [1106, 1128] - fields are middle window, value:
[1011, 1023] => -0.170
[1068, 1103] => 0.095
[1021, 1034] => -0.168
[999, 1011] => -0.155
